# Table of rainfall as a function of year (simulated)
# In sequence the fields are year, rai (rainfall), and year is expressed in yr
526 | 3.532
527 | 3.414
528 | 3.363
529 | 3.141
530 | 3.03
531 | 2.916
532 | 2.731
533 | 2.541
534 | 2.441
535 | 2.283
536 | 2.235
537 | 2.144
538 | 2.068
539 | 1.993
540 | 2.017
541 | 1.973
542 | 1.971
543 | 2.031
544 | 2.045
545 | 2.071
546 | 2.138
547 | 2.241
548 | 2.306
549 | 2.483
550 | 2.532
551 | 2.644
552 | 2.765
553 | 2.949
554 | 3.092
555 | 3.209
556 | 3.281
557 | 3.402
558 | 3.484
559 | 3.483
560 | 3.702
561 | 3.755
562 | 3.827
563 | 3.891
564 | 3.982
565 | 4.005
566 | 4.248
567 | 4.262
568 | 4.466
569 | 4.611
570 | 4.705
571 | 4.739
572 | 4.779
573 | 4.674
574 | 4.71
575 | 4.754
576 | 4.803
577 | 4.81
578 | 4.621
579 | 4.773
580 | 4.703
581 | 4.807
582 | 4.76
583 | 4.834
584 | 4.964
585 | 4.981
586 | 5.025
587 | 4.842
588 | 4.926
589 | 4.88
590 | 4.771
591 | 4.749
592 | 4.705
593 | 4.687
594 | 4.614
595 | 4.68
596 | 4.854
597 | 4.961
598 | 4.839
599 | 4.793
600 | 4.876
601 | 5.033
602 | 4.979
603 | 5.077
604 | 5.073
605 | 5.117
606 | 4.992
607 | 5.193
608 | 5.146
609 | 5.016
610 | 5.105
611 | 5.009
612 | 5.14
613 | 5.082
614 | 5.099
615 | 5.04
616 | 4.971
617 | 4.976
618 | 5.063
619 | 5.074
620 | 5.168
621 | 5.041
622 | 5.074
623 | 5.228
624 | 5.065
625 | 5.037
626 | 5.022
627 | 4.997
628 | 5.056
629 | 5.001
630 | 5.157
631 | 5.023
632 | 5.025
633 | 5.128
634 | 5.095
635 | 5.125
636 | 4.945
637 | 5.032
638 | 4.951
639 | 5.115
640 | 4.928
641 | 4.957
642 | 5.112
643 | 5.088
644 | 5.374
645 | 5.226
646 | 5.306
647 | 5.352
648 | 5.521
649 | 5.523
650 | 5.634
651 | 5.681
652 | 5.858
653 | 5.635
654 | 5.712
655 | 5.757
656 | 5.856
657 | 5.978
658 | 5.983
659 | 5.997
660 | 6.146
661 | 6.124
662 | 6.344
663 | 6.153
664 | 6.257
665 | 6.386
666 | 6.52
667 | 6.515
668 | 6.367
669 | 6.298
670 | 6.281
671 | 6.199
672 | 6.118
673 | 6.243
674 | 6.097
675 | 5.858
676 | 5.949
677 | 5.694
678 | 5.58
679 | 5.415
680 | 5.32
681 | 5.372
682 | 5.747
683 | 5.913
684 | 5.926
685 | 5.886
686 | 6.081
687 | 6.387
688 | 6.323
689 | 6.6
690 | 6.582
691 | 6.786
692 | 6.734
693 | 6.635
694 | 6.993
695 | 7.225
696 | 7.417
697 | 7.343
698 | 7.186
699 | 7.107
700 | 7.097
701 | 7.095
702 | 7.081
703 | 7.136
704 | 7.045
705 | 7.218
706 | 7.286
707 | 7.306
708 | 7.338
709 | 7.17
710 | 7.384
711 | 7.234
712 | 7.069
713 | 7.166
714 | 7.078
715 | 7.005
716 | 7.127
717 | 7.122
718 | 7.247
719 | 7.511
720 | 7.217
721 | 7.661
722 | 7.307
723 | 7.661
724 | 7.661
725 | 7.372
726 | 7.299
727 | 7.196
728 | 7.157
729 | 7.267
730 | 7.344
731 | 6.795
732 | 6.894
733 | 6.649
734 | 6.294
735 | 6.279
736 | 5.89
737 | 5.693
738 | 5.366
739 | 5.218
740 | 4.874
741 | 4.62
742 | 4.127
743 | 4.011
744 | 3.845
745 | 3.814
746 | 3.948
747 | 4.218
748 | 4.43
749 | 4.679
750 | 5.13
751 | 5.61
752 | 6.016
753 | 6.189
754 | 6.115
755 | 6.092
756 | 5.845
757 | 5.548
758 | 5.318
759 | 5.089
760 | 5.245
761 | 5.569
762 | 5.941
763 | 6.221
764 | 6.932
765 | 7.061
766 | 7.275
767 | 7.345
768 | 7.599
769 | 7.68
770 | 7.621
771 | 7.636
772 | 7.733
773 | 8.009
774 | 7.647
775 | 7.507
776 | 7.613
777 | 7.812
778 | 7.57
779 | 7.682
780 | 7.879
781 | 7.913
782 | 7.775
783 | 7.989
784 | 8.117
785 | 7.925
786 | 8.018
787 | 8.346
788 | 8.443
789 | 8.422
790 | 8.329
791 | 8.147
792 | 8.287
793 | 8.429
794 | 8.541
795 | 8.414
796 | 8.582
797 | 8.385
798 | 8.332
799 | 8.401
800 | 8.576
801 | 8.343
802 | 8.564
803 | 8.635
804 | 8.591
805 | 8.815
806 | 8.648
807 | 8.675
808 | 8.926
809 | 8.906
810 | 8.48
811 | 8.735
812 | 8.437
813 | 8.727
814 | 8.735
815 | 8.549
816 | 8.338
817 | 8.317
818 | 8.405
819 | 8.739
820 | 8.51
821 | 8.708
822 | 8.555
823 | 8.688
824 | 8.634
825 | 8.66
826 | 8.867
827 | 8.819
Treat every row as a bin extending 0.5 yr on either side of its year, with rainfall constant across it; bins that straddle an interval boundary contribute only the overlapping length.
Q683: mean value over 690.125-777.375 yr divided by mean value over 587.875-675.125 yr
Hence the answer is 1.2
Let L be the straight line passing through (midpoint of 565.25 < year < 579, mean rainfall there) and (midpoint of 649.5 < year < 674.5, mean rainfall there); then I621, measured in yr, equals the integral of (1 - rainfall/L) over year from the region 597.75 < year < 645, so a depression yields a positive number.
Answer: 3.2 yr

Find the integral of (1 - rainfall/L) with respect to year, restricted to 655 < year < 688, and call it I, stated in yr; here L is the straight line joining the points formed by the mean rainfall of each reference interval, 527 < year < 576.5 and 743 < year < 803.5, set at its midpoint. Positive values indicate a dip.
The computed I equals -4.7 yr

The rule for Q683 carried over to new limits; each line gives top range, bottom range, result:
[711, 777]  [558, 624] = 1.34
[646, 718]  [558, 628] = 1.34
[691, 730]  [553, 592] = 1.65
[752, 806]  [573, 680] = 1.43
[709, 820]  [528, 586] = 2.07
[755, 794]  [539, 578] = 2.14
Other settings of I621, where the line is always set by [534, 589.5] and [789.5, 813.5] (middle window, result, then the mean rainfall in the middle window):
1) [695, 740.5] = -1.2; 6.98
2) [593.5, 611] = -2.0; 4.96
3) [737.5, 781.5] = 9.1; 6.13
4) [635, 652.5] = 0.1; 5.27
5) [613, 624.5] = -0.7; 5.07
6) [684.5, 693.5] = -0.3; 6.45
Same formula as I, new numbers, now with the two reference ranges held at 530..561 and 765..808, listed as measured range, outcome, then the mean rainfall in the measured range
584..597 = -4.3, 4.82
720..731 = -1.1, 7.36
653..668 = -2.6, 6.12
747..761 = 3.6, 5.44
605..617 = -2.9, 5.07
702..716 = -1.9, 7.18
